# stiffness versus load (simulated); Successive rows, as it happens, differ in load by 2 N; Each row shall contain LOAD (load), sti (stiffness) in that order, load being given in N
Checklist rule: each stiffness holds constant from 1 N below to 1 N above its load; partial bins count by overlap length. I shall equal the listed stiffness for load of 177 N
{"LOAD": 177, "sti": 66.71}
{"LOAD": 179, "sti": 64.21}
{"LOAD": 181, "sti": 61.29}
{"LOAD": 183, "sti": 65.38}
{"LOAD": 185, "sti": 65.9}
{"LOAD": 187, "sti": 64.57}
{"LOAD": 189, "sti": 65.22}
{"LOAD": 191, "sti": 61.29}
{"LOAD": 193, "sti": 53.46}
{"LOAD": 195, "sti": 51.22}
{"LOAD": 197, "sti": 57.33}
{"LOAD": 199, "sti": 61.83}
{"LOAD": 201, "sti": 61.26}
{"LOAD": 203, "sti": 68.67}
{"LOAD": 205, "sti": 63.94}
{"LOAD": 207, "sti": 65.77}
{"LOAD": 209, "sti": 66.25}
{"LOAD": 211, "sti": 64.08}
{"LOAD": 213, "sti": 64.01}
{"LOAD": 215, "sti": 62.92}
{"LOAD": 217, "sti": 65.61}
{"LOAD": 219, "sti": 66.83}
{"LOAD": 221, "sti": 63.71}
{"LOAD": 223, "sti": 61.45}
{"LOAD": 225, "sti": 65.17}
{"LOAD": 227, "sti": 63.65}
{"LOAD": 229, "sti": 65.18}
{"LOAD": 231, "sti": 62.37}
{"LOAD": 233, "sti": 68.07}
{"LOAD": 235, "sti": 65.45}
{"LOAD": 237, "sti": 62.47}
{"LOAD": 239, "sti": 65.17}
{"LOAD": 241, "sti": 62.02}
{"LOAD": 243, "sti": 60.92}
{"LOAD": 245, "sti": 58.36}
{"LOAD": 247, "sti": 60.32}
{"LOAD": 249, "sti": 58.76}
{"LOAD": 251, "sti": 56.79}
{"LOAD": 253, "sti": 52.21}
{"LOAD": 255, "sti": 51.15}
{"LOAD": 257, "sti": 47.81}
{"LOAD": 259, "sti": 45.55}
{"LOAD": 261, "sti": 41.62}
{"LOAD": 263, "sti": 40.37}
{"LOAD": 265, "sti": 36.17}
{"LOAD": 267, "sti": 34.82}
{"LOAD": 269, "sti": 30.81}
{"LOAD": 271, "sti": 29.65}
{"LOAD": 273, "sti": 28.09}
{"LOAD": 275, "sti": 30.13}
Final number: 66.71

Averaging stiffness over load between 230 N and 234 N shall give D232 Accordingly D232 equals 65.2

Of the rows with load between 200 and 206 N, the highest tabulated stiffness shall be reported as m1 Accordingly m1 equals 68.67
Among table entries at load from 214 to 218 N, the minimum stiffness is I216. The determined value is 62.92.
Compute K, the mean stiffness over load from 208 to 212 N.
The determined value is 65.2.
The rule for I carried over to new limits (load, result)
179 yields 64.21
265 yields 36.17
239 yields 65.17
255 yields 51.15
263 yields 40.37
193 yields 53.46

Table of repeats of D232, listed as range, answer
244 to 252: 58.6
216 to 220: 66.2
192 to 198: 54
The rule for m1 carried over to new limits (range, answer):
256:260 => 47.81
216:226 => 66.83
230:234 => 68.07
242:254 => 60.92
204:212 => 66.25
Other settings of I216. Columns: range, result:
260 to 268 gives 34.82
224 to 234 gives 62.37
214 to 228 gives 61.45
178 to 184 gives 61.29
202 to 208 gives 63.94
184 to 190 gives 64.57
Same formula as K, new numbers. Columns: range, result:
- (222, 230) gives 63.9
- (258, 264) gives 42.5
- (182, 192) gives 64.5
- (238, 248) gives 61.4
